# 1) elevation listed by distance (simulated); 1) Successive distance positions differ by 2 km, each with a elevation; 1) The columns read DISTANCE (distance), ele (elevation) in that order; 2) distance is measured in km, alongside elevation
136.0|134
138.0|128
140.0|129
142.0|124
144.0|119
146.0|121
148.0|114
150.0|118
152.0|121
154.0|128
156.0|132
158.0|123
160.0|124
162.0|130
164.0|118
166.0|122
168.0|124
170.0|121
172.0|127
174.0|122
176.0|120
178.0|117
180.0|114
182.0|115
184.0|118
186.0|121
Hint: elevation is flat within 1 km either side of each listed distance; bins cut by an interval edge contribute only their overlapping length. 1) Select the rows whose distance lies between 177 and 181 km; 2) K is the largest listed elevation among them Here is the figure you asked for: 117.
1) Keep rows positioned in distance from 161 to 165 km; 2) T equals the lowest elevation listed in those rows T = 118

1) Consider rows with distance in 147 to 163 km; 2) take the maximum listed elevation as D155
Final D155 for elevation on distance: 132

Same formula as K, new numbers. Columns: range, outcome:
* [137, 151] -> 129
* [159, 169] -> 130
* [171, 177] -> 127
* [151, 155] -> 128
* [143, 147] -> 121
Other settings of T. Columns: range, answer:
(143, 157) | 114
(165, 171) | 121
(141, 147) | 119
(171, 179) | 117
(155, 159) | 123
